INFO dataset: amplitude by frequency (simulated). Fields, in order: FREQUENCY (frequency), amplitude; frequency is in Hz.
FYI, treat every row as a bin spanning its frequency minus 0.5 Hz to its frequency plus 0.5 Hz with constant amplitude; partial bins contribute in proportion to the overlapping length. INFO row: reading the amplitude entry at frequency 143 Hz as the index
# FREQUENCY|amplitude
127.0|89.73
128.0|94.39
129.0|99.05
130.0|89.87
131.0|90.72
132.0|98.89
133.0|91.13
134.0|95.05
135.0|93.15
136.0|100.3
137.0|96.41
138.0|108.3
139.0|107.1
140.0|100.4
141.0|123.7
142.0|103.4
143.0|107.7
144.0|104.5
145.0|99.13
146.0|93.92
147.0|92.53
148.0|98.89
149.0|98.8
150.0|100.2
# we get 107.7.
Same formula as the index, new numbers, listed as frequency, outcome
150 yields 100.2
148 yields 98.89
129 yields 99.05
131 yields 90.72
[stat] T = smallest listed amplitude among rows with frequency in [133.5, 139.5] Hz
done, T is 93.15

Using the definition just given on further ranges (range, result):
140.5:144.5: 103.4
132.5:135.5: 91.13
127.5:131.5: 89.87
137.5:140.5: 100.4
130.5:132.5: 90.72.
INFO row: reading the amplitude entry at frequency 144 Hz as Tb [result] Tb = 104.5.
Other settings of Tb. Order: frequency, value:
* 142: 103.4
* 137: 96.41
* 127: 89.73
